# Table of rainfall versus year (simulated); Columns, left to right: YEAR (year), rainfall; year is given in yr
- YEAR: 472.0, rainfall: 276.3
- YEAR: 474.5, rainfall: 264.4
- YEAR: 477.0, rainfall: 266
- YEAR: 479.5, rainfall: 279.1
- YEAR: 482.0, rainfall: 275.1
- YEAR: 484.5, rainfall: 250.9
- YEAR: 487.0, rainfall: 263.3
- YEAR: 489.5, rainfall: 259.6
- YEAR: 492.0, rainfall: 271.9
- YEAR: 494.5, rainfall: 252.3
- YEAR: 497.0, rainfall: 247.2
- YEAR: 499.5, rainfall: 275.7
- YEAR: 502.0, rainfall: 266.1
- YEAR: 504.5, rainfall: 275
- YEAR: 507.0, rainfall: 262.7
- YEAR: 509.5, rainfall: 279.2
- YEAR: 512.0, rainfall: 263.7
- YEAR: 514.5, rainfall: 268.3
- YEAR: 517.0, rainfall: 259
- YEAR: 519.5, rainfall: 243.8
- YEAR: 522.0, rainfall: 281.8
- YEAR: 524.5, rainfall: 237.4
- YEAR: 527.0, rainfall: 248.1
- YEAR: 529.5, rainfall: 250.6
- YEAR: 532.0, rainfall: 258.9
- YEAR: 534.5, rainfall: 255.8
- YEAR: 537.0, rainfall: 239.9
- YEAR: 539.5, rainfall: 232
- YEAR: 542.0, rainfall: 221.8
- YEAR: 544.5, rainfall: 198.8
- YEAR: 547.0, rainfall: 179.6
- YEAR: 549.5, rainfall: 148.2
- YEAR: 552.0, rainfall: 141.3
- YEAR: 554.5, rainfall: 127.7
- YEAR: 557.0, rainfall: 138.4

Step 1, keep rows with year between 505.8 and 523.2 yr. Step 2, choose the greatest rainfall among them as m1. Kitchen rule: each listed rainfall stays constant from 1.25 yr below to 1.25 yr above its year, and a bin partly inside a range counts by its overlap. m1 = 281.8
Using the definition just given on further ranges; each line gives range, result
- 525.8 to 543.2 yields 258.9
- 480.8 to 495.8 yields 275.1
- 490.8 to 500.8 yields 275.7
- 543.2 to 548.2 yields 198.8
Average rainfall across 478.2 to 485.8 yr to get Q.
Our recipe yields 268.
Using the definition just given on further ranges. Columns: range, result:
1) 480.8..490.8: 262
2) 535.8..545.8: 223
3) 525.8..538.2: 251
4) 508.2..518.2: 268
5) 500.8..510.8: 271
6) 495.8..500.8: 262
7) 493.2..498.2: 250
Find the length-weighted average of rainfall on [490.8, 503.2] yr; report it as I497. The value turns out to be 263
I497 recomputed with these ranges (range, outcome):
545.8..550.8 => 164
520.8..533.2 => 255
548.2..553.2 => 145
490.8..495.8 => 262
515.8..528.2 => 254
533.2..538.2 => 248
